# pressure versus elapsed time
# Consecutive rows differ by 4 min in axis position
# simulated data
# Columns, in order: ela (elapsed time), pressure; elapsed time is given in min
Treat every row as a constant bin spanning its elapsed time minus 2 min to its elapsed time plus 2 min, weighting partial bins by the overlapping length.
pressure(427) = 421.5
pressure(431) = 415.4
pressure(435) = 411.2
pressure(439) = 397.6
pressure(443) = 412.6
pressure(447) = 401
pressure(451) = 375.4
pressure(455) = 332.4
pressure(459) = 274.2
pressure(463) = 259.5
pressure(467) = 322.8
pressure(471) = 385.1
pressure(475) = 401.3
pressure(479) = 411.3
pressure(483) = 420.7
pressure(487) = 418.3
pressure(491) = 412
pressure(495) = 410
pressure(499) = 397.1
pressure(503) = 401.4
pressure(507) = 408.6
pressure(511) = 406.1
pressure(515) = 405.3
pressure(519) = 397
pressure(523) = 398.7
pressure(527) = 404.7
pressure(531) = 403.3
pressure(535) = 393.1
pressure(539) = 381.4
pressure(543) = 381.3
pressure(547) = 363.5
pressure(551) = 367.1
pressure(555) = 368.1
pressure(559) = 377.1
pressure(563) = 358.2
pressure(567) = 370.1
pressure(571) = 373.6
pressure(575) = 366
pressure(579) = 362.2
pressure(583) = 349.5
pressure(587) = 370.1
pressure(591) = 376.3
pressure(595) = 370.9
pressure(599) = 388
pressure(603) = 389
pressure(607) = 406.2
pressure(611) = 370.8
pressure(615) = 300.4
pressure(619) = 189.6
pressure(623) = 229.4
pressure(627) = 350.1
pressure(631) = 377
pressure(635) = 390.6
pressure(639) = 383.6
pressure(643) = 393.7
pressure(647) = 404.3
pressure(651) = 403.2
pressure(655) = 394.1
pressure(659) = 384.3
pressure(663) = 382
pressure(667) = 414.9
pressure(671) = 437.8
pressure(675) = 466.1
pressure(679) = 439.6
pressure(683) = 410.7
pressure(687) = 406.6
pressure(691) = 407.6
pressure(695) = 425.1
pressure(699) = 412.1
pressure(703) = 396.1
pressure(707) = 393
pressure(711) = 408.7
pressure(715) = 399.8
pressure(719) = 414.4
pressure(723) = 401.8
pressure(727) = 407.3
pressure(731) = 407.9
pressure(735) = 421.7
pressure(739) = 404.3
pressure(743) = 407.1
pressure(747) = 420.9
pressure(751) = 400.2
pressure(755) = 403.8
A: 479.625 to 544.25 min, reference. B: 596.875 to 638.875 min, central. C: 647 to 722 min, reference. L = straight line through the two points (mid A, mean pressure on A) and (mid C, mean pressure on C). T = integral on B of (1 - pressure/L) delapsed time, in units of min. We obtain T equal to 6.8 min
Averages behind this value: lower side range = 403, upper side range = 411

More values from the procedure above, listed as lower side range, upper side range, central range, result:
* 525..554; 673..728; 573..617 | 2.9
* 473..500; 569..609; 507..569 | 1.1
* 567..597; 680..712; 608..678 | 3.5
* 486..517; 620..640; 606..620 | 1.1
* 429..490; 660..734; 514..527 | -0.5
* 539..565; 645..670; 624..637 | 1.0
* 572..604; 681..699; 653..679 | -0.8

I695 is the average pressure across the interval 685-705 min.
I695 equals 410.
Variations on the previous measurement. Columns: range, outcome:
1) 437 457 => 384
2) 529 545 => 390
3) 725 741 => 410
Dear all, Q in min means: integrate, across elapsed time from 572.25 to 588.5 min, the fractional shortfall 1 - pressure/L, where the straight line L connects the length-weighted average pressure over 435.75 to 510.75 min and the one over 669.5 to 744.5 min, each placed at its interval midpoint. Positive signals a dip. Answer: 1.39 min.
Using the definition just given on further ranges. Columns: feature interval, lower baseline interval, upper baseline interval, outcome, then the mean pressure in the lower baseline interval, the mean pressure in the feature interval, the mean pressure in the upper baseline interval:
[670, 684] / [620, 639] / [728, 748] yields -2.8 min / 334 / 441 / 412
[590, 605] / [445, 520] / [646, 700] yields 0.7 min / 381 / 381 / 414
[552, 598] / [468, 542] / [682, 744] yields 4.1 min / 402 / 368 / 408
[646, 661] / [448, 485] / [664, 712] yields 0.4 min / 355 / 396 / 418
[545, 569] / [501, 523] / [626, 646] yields 1.7 min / 403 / 367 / 382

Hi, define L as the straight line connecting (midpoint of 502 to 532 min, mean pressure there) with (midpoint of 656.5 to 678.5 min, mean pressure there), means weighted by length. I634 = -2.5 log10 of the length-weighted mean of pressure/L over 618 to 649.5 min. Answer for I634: 0.20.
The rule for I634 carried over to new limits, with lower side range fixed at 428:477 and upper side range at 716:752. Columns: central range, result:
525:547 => -0.030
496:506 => -0.076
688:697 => -0.032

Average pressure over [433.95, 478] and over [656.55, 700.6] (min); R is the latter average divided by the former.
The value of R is 1.15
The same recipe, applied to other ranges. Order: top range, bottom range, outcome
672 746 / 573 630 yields 1.20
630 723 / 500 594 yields 1.06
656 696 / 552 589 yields 1.14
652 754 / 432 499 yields 1.08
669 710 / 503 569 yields 1.08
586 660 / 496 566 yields 0.93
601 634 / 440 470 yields 0.96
